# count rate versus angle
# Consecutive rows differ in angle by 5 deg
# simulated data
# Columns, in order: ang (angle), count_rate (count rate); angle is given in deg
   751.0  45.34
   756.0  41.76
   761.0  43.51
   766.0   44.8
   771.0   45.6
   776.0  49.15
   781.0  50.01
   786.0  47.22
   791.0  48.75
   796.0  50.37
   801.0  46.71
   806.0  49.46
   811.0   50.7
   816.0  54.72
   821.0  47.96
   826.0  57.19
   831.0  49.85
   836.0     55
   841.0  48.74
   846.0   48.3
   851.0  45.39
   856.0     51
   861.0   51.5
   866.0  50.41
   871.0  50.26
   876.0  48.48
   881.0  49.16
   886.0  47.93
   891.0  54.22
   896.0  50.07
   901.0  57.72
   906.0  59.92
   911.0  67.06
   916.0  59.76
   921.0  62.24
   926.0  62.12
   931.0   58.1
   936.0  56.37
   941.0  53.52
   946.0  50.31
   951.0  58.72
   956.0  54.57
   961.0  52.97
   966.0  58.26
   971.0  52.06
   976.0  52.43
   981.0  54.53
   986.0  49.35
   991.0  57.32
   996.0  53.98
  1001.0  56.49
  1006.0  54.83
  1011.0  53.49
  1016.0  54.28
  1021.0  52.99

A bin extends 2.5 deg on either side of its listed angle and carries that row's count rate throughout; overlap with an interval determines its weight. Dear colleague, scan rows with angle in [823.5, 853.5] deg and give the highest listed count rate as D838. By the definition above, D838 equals 57.19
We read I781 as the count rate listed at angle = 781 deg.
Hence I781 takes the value 50.01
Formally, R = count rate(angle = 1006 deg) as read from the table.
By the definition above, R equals 54.83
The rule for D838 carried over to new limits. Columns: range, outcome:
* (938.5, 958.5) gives 58.72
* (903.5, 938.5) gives 67.06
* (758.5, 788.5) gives 50.01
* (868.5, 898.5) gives 54.22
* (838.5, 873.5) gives 51.5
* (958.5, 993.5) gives 58.26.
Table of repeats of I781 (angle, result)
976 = 52.43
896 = 50.07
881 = 49.16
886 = 47.93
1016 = 54.28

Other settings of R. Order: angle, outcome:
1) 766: 44.8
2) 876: 48.48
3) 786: 47.22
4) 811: 50.7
